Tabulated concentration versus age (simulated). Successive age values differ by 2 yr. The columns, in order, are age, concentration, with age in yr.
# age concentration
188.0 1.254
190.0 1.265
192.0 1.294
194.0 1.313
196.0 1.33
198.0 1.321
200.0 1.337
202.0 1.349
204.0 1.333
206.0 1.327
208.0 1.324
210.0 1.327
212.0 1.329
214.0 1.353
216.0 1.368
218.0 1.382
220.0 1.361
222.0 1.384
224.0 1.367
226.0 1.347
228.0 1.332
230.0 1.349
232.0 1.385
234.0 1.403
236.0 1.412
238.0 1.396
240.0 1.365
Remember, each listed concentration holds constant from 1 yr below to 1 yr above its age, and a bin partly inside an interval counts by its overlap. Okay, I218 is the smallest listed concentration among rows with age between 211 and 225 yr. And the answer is 1.329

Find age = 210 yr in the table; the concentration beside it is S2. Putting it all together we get 1.327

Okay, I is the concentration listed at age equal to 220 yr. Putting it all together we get 1.361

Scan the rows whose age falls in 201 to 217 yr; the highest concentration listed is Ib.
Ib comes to 1.368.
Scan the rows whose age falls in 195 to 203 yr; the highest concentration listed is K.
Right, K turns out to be 1.349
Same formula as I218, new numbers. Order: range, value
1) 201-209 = 1.324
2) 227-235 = 1.332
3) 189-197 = 1.265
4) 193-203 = 1.313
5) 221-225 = 1.367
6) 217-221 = 1.361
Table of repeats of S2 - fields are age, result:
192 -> 1.294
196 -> 1.33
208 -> 1.324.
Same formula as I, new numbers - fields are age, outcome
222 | 1.384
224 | 1.367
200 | 1.337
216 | 1.368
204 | 1.333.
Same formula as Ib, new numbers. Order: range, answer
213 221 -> 1.382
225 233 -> 1.385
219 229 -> 1.384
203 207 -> 1.333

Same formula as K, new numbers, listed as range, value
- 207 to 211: 1.327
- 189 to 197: 1.33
